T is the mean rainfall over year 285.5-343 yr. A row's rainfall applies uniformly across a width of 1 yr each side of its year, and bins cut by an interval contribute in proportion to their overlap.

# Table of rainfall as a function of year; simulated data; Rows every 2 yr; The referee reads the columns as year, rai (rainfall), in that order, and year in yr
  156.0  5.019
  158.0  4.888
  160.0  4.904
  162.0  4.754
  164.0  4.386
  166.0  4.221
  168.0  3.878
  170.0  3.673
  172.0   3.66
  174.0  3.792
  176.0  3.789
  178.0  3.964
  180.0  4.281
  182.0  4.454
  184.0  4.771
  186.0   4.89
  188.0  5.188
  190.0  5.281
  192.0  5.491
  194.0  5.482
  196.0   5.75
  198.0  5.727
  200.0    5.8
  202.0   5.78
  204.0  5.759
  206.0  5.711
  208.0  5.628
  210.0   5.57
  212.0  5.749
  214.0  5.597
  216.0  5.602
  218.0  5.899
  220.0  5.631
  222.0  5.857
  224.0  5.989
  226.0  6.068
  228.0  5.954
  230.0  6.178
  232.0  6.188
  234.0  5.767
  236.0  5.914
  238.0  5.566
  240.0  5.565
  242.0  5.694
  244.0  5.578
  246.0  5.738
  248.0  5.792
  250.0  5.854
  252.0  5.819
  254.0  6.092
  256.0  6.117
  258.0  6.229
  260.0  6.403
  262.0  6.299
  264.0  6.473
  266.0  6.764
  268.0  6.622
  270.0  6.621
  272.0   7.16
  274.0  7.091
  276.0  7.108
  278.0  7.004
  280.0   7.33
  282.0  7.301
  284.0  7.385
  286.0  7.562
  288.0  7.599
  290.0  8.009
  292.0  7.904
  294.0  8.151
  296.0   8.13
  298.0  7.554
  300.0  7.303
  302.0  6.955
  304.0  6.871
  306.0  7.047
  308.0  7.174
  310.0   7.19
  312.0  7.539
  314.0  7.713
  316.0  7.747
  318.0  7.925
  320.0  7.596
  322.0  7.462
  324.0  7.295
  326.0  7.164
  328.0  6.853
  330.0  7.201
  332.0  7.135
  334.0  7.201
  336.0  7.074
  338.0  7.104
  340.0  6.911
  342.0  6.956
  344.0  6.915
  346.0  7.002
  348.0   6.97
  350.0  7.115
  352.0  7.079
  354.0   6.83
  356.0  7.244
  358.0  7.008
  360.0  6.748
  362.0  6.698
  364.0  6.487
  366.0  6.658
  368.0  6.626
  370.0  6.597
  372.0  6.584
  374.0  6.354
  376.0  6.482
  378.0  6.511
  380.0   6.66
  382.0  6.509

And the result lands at 7.39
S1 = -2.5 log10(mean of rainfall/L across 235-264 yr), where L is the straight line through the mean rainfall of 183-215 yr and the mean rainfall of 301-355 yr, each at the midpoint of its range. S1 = 0.04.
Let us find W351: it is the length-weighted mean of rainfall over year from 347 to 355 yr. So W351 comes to 7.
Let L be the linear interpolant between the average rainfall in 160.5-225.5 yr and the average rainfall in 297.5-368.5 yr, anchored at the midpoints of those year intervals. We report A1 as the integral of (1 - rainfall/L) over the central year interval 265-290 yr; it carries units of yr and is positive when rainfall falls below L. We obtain -3.38 yr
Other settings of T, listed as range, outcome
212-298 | 6.47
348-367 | 6.88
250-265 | 6.18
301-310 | 7.03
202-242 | 5.8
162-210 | 4.85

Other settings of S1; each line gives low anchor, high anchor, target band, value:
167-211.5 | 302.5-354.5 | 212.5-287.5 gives -0.06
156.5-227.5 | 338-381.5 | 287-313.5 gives -0.21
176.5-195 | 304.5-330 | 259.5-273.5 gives -0.04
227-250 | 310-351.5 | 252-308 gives -0.10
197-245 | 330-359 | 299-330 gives -0.09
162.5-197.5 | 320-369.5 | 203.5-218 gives -0.14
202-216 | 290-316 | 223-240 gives 0.03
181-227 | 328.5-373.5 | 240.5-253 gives 0.04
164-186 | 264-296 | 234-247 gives 0.08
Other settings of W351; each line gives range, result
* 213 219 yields 5.7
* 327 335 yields 7.1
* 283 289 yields 7.52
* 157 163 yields 4.85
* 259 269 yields 6.51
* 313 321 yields 7.75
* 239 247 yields 5.64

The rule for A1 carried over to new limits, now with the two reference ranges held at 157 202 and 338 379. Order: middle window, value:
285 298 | -4.00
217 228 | -1.45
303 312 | -1.34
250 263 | -1.23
